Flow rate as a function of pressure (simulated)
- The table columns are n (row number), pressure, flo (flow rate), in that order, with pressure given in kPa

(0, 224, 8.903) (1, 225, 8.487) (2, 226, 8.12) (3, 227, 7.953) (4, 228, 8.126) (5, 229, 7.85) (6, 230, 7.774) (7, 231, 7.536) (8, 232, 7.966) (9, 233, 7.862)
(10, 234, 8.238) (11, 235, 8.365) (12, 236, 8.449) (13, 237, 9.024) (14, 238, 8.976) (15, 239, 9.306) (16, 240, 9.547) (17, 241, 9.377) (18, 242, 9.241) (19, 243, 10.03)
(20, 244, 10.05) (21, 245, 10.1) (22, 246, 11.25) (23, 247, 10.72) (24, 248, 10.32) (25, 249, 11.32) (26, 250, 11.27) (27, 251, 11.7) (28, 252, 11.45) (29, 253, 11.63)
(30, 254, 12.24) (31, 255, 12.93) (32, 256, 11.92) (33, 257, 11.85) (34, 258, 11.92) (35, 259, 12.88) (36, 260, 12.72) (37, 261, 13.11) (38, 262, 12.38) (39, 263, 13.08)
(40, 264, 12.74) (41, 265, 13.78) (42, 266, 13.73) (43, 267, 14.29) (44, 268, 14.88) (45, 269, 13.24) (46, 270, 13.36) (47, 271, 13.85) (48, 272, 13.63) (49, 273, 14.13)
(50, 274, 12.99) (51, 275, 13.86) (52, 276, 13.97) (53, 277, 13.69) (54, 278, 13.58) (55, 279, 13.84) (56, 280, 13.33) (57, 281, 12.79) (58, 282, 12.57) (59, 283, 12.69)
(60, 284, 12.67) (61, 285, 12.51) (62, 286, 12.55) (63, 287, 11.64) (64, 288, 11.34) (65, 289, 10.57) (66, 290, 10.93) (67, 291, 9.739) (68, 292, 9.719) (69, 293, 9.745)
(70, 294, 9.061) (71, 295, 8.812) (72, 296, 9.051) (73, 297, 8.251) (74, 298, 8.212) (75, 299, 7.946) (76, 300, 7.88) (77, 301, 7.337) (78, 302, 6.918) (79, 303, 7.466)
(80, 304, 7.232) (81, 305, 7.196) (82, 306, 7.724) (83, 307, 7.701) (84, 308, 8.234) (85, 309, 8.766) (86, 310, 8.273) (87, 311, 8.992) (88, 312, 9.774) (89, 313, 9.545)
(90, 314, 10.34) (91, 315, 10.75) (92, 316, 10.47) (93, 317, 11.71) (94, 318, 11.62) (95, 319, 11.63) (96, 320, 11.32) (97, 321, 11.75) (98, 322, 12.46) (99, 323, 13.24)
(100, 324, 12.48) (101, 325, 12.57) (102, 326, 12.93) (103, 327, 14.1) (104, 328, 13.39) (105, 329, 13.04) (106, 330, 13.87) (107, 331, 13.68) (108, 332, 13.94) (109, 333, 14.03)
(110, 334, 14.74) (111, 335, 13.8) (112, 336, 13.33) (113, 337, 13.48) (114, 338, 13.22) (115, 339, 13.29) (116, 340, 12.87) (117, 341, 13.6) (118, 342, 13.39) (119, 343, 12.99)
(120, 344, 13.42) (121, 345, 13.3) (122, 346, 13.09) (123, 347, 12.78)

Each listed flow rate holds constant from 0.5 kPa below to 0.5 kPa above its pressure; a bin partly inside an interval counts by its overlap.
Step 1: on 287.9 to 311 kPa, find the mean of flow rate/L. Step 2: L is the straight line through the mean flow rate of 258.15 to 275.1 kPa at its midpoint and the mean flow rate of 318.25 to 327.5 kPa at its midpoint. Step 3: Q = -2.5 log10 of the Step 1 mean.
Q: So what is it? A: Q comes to 0.44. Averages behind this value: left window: 13.4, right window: 12.5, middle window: 8.57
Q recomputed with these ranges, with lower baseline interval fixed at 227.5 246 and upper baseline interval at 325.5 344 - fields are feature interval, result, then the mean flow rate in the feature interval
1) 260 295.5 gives -0.169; 12.5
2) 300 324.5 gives 0.280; 9.67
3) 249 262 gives -0.237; 12.1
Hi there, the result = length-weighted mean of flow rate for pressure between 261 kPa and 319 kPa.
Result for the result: 11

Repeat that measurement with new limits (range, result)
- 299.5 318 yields 8.76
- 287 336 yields 10.5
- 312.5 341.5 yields 12.7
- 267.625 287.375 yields 13.3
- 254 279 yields 13.3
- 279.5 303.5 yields 10.2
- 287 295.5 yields 10.1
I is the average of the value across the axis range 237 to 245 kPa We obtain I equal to 9.51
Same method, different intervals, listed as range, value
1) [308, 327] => 11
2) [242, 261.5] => 11.5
